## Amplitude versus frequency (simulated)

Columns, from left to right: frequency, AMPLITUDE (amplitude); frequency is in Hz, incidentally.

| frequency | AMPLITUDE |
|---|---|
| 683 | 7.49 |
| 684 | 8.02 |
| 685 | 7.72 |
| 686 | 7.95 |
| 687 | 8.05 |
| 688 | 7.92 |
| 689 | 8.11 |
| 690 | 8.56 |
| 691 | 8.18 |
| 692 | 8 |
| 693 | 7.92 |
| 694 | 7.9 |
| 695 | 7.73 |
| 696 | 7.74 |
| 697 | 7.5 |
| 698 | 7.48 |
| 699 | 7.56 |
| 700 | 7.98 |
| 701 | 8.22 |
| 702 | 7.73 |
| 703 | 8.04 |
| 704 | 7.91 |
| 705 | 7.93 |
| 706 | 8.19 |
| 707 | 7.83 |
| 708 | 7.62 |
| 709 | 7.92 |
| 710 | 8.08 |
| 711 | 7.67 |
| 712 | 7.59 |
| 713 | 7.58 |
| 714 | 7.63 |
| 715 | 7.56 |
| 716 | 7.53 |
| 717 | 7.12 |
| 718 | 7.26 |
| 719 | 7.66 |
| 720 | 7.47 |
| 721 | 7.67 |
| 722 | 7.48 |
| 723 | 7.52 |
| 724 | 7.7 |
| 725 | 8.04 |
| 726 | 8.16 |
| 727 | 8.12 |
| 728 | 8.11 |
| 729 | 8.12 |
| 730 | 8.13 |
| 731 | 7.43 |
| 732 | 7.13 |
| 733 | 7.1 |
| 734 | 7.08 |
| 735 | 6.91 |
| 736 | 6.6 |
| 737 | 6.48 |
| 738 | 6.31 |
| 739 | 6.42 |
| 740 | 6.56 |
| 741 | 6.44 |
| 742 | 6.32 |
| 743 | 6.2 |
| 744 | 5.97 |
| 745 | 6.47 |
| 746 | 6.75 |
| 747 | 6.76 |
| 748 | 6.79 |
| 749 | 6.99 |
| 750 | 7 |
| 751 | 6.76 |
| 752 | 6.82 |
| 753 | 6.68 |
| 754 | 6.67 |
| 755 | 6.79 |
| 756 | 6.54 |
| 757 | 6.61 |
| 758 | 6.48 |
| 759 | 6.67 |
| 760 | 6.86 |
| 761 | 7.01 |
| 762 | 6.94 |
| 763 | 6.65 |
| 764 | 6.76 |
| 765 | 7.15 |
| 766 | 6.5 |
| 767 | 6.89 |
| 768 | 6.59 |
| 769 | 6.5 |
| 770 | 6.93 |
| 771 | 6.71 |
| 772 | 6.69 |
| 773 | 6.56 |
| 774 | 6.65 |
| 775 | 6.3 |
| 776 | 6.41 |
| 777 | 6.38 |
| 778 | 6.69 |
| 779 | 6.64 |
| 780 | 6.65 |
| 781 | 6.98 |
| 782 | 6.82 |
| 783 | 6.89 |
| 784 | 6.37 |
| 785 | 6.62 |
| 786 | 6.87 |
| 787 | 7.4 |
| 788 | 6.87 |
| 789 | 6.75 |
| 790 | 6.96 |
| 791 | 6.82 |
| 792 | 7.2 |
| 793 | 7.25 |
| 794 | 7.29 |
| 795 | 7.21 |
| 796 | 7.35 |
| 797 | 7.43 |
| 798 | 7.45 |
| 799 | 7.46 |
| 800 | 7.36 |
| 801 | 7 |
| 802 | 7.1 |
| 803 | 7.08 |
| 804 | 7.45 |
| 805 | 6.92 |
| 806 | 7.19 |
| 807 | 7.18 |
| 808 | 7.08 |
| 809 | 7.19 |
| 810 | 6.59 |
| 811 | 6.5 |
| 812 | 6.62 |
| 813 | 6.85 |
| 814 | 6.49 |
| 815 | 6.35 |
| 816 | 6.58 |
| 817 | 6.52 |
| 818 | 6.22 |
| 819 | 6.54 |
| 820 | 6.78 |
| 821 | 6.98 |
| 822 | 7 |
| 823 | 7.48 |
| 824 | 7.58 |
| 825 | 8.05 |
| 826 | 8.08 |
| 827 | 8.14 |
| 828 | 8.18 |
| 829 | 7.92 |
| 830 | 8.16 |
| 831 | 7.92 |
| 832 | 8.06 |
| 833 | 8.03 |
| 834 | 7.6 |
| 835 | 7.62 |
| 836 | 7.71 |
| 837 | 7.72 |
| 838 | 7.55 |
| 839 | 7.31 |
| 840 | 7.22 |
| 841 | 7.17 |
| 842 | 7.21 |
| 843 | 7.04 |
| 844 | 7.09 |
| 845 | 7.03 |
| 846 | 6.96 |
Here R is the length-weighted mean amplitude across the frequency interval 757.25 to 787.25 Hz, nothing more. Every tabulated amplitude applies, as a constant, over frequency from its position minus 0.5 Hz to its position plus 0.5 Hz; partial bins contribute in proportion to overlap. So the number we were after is 6.71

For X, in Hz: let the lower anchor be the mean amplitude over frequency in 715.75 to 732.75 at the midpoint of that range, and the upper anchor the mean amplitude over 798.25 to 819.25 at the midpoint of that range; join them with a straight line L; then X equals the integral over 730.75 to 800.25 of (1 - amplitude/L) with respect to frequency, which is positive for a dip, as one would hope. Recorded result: 4.7 Hz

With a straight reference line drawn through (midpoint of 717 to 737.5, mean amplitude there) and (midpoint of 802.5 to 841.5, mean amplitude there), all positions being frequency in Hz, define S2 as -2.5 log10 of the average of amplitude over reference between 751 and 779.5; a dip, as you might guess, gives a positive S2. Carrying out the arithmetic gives 0.11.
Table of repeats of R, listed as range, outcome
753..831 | 6.96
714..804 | 6.98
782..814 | 7.03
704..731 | 7.75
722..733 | 7.8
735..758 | 6.59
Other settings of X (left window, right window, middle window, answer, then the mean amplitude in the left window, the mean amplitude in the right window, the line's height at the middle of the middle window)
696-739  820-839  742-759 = 2.2 Hz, 7.59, 7.73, 7.63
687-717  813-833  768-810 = 3.0 Hz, 7.84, 7.32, 7.47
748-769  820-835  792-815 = 1.0 Hz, 6.76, 7.76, 7.41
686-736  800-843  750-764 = 1.5 Hz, 7.74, 7.26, 7.54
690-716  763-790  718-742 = 0.4 Hz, 7.83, 6.72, 7.42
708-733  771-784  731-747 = 1.6 Hz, 7.68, 6.63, 7.34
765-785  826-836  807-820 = 1.5 Hz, 6.65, 7.95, 7.55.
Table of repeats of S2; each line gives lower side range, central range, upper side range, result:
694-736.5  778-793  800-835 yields 0.078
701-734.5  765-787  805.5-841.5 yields 0.122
